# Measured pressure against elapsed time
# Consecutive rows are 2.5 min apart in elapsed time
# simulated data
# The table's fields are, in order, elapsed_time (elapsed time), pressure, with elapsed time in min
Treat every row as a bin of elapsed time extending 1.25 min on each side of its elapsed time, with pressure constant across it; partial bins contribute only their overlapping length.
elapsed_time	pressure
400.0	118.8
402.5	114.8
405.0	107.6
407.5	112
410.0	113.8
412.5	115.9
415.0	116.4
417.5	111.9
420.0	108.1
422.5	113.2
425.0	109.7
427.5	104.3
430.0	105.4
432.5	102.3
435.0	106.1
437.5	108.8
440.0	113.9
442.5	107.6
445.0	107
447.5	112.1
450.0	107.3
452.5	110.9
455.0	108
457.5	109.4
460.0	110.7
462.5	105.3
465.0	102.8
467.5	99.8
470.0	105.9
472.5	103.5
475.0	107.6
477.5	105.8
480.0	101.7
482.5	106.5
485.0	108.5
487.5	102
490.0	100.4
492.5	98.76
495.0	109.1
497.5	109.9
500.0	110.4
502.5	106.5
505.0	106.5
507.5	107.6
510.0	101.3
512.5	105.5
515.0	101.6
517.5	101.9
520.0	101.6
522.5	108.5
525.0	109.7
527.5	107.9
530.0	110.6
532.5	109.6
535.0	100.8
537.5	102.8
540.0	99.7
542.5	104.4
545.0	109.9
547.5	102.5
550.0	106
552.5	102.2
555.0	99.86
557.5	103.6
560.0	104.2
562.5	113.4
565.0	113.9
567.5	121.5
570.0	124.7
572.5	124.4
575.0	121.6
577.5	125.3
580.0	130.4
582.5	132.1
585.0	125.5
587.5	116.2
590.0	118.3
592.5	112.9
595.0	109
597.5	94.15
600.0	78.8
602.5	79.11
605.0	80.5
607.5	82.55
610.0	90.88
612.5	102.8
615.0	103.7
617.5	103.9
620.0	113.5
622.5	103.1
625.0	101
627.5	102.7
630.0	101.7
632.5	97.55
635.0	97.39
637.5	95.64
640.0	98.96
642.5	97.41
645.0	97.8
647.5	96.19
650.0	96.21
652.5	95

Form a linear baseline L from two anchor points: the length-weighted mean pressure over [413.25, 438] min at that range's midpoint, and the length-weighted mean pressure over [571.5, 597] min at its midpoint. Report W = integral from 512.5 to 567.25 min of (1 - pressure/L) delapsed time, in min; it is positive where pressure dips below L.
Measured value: 5.4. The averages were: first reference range 109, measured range 106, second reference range 121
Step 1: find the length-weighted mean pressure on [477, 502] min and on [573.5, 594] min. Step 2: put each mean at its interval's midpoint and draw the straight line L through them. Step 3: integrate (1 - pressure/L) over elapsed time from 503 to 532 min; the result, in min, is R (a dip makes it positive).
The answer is 1.2 min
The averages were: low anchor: 105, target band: 106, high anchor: 123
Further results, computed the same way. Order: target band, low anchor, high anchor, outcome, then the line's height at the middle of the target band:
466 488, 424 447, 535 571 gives 0.6 min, 107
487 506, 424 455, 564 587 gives 1.5 min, 115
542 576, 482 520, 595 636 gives -3.5 min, 101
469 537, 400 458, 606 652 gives 0.3 min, 106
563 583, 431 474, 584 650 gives -4.3 min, 102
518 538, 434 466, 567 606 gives 0.8 min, 111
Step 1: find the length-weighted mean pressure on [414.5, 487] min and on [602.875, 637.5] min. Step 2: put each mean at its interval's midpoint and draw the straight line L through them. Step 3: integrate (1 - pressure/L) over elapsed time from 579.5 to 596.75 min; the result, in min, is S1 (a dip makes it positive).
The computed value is -3.40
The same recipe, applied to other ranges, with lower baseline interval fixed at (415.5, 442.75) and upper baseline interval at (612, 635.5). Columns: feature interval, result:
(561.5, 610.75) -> -2.79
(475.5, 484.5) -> 0.15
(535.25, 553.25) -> 0.24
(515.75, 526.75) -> 0.05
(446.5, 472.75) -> 0.17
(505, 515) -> 0.15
